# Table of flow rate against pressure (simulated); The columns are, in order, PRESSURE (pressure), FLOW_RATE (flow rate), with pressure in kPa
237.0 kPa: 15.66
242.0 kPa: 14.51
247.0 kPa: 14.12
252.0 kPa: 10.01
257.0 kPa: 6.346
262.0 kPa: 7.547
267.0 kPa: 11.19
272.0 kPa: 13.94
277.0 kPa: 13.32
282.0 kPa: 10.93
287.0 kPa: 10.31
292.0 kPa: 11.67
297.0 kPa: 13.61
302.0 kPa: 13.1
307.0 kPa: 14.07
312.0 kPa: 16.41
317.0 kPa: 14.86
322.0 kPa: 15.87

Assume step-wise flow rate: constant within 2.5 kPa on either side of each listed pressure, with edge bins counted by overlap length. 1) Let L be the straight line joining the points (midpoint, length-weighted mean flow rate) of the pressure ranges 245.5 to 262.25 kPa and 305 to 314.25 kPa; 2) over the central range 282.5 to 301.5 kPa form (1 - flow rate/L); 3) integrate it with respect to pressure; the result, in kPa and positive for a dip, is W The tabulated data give 2.2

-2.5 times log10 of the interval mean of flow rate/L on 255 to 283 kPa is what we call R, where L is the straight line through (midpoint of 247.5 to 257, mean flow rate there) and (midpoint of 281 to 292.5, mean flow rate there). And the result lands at -0.02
